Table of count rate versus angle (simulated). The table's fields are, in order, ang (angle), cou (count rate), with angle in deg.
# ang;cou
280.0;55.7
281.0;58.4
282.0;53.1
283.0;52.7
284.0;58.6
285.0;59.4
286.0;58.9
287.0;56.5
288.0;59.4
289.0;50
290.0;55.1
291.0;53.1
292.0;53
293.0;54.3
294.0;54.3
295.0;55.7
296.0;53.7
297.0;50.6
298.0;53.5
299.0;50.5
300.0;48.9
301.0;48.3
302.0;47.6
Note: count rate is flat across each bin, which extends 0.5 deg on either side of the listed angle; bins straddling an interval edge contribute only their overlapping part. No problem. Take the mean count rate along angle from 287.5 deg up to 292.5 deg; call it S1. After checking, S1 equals 54.1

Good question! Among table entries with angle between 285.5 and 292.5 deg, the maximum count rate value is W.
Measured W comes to 59.4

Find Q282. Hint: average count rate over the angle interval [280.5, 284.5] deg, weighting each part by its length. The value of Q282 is 55.7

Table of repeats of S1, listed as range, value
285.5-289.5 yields 56.2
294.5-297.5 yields 53.3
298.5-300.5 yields 49.7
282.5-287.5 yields 57.2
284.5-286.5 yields 59.1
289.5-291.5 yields 54.1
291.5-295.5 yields 54.3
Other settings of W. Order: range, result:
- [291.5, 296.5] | 55.7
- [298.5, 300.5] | 50.5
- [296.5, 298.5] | 53.5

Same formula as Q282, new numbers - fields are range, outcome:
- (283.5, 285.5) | 59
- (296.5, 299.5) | 51.5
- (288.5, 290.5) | 52.5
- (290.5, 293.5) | 53.5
